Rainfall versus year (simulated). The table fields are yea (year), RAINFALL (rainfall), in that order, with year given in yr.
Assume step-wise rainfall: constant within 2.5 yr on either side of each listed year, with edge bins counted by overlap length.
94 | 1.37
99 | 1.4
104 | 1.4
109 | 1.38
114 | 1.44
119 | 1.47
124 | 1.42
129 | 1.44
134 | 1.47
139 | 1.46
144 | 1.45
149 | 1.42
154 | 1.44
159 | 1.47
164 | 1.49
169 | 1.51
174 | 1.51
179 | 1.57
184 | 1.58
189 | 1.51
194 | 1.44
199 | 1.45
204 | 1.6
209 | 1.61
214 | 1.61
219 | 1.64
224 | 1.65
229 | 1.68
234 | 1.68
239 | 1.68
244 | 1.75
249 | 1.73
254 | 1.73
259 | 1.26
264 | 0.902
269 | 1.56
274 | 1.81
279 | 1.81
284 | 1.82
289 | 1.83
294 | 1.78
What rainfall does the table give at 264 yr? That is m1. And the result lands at 0.902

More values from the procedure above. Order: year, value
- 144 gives 1.45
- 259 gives 1.26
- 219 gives 1.64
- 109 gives 1.38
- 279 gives 1.81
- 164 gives 1.49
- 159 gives 1.47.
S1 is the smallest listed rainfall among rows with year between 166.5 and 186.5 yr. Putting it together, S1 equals 1.51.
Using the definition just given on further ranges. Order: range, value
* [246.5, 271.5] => 0.902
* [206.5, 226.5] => 1.61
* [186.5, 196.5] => 1.44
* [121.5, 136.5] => 1.42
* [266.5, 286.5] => 1.56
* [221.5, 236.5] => 1.65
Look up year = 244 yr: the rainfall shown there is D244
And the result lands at 1.75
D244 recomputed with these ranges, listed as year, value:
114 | 1.44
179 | 1.57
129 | 1.44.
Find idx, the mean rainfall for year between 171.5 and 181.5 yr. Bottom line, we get 1.54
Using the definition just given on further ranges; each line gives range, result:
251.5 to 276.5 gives 1.45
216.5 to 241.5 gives 1.67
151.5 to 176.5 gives 1.48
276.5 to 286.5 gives 1.81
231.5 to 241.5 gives 1.68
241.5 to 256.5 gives 1.74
